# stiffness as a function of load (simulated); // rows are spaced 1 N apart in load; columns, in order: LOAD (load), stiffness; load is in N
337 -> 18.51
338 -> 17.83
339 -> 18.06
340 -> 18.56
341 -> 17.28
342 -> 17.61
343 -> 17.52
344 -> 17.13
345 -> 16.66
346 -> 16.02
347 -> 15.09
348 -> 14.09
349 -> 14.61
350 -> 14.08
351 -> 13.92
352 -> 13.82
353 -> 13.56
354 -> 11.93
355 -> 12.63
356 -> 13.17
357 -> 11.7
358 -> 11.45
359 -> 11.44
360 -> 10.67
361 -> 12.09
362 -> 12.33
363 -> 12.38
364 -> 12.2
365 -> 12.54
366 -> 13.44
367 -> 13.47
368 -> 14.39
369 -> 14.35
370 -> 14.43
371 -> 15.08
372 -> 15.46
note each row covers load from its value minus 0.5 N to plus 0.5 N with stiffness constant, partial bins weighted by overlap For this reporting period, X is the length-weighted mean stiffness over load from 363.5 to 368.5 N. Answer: 13.2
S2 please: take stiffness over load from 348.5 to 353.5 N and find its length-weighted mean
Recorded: 14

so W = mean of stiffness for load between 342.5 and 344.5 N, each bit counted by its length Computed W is 17.3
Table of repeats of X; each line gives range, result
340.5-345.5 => 17.2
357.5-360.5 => 11.2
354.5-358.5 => 12.2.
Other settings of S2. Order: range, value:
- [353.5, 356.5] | 12.6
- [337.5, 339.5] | 17.9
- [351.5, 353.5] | 13.7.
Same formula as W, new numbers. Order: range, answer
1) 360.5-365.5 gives 12.3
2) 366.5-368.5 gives 13.9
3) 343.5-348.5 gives 15.8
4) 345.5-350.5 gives 14.8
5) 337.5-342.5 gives 17.9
